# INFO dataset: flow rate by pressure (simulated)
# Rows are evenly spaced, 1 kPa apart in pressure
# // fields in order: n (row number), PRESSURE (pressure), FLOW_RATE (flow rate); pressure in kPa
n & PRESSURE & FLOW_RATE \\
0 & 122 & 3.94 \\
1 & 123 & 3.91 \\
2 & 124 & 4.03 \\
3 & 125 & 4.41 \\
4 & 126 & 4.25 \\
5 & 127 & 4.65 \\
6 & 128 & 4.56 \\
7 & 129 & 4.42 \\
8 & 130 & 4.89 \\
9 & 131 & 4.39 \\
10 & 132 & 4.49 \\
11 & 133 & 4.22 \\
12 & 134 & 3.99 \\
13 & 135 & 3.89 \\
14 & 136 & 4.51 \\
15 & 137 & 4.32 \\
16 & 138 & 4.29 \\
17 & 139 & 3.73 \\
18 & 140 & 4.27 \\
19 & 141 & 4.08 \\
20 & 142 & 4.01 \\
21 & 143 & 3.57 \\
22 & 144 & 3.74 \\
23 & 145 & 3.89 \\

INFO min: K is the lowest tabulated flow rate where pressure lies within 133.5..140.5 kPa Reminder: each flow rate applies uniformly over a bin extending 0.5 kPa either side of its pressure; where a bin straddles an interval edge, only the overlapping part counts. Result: 3.73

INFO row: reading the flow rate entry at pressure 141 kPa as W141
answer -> 4.08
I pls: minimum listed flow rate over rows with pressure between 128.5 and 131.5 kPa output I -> 4.39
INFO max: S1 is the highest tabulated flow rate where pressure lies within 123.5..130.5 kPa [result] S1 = 4.89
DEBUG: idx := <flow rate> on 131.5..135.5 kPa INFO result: 4.15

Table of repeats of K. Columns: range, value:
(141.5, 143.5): 3.57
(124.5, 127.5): 4.25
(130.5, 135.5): 3.89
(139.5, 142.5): 4.01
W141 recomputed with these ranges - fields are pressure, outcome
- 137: 4.32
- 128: 4.56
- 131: 4.39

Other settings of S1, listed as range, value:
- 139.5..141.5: 4.27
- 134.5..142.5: 4.51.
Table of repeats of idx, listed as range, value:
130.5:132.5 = 4.44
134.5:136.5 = 4.2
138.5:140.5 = 4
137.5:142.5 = 4.08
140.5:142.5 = 4.04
